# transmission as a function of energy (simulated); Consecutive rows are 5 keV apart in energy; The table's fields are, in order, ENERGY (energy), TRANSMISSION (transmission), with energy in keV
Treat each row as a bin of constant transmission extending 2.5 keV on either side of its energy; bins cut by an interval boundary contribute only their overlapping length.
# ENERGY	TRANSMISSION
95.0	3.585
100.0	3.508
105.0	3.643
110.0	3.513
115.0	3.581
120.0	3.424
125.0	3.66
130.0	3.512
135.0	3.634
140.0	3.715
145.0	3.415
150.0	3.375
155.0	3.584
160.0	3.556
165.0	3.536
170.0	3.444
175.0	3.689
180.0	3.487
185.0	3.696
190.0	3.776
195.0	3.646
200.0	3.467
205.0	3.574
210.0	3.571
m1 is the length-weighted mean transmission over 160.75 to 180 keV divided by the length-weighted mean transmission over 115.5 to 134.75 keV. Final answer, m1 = 1.0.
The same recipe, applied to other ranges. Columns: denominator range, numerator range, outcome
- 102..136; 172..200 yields 1.02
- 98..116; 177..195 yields 1.03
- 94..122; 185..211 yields 1.02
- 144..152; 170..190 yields 1.07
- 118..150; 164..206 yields 1.01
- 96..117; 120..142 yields 1.01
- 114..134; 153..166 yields 1.00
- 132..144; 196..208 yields 0.97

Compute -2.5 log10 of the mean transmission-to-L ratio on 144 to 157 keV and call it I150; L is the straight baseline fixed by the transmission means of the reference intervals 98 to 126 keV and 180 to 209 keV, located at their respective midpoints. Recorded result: 0.04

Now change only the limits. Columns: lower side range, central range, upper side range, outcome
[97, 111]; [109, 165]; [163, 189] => 0.01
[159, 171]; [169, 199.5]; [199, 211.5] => -0.03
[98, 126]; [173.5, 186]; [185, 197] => 0.02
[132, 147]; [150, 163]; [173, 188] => 0.02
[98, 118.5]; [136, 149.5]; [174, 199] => 0.02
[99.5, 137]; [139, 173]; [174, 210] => 0.02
